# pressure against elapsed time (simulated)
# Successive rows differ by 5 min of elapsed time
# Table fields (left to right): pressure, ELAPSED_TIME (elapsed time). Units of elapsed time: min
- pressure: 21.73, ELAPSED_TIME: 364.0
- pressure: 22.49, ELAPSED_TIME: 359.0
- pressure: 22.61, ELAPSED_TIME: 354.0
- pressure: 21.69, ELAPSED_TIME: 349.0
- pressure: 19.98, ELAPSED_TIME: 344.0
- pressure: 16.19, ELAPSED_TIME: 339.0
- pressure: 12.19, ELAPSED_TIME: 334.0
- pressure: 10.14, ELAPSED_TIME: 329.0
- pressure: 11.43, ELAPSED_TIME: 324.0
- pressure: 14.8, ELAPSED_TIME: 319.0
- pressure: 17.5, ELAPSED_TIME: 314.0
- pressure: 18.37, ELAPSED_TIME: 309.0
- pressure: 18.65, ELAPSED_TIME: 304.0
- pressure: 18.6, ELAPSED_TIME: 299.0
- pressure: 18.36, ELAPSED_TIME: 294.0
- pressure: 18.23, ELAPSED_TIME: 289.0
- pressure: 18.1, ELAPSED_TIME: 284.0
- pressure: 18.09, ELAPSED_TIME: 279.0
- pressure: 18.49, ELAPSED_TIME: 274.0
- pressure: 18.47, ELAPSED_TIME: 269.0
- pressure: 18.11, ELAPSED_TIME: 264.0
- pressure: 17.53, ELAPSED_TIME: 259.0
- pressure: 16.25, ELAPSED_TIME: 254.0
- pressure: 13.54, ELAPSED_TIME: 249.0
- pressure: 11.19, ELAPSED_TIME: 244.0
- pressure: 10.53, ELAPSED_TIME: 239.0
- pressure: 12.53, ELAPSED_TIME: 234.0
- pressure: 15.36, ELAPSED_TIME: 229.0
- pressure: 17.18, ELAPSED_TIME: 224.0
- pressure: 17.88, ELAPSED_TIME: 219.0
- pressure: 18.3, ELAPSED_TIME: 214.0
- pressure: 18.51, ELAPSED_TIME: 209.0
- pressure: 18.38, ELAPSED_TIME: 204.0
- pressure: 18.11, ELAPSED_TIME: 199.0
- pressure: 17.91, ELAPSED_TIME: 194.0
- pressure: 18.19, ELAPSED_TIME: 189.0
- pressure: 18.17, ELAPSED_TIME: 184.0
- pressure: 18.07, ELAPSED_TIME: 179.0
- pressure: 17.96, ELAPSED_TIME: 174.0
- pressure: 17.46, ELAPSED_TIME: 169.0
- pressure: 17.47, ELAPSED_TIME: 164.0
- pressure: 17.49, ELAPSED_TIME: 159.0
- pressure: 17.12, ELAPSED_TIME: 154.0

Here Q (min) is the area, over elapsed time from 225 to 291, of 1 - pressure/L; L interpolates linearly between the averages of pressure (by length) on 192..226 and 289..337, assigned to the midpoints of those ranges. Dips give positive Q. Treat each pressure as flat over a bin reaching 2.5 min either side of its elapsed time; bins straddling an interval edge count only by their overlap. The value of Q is 3.9 min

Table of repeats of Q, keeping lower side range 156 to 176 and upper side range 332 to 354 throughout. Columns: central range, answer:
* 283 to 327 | 2.6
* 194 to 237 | 1.8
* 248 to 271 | 1.2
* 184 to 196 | -0.3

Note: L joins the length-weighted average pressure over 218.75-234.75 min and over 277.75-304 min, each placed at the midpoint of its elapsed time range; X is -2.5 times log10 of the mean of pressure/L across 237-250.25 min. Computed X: 0.378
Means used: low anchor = 15.8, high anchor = 18.3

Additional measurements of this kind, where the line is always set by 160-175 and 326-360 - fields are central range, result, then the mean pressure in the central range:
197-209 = -0.04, 18.3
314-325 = 0.22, 14.3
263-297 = -0.04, 18.3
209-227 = -0.01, 17.8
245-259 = 0.18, 15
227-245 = 0.38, 12.4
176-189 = -0.03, 18.1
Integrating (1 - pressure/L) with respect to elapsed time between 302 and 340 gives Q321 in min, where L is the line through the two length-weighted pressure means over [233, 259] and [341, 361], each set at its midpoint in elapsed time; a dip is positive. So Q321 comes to 8.4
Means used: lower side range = 13.3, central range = 14.8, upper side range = 21.5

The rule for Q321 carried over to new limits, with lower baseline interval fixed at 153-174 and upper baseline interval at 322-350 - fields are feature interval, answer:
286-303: -3.1 min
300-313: -2.5 min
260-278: -2.6 min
